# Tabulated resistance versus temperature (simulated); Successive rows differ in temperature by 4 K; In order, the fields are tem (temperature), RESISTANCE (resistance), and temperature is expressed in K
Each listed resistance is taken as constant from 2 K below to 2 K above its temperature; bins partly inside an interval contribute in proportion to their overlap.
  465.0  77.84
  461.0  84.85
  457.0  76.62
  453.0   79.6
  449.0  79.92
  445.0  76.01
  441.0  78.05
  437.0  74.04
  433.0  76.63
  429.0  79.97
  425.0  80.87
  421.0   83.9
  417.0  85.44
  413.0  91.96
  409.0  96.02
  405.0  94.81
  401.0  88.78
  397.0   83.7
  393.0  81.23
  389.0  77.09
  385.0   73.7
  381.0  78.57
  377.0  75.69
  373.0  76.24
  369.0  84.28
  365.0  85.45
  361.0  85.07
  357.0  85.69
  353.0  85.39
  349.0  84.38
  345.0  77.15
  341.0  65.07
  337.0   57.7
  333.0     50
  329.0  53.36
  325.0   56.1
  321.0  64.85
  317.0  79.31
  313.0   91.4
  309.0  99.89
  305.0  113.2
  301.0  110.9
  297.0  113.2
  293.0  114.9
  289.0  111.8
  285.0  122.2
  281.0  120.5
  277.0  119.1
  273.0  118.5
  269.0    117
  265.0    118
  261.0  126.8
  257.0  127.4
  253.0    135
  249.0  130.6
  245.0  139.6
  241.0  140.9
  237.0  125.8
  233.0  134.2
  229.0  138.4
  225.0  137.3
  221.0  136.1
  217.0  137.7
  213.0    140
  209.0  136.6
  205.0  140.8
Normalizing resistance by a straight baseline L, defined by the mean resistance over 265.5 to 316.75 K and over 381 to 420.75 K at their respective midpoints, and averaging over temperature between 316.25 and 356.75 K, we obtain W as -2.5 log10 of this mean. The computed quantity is 0.43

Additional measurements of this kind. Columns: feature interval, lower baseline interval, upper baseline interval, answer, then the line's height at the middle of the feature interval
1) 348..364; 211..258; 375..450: 0.16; 98.9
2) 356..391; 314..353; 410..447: -0.10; 73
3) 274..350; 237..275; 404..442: 0.26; 113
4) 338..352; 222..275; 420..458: 0.35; 104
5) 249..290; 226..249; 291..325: -0.04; 117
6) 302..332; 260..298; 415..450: 0.34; 109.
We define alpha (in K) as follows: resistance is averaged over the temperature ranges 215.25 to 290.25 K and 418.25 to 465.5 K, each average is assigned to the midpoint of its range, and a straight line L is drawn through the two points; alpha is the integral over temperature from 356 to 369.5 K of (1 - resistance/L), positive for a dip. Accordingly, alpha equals 2.0 K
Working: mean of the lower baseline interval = 128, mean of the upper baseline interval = 79.2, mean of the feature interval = 85.2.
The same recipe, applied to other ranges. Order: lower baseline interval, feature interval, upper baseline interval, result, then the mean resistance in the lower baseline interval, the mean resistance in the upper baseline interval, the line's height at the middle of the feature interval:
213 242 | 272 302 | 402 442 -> 0.9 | 136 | 84.4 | 120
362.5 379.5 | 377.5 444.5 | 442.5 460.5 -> -2.5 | 80.5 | 78.6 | 79.6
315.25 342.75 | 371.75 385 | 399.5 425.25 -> 0.2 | 60.7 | 89.4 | 77.7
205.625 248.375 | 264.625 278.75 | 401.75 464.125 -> 0.8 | 137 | 82.6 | 125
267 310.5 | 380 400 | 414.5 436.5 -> 2.3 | 115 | 81.1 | 89.9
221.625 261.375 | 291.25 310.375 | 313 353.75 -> -4.1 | 134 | 68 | 91.4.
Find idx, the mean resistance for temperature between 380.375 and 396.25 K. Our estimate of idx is 78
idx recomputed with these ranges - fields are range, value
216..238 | 135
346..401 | 81.5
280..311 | 113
